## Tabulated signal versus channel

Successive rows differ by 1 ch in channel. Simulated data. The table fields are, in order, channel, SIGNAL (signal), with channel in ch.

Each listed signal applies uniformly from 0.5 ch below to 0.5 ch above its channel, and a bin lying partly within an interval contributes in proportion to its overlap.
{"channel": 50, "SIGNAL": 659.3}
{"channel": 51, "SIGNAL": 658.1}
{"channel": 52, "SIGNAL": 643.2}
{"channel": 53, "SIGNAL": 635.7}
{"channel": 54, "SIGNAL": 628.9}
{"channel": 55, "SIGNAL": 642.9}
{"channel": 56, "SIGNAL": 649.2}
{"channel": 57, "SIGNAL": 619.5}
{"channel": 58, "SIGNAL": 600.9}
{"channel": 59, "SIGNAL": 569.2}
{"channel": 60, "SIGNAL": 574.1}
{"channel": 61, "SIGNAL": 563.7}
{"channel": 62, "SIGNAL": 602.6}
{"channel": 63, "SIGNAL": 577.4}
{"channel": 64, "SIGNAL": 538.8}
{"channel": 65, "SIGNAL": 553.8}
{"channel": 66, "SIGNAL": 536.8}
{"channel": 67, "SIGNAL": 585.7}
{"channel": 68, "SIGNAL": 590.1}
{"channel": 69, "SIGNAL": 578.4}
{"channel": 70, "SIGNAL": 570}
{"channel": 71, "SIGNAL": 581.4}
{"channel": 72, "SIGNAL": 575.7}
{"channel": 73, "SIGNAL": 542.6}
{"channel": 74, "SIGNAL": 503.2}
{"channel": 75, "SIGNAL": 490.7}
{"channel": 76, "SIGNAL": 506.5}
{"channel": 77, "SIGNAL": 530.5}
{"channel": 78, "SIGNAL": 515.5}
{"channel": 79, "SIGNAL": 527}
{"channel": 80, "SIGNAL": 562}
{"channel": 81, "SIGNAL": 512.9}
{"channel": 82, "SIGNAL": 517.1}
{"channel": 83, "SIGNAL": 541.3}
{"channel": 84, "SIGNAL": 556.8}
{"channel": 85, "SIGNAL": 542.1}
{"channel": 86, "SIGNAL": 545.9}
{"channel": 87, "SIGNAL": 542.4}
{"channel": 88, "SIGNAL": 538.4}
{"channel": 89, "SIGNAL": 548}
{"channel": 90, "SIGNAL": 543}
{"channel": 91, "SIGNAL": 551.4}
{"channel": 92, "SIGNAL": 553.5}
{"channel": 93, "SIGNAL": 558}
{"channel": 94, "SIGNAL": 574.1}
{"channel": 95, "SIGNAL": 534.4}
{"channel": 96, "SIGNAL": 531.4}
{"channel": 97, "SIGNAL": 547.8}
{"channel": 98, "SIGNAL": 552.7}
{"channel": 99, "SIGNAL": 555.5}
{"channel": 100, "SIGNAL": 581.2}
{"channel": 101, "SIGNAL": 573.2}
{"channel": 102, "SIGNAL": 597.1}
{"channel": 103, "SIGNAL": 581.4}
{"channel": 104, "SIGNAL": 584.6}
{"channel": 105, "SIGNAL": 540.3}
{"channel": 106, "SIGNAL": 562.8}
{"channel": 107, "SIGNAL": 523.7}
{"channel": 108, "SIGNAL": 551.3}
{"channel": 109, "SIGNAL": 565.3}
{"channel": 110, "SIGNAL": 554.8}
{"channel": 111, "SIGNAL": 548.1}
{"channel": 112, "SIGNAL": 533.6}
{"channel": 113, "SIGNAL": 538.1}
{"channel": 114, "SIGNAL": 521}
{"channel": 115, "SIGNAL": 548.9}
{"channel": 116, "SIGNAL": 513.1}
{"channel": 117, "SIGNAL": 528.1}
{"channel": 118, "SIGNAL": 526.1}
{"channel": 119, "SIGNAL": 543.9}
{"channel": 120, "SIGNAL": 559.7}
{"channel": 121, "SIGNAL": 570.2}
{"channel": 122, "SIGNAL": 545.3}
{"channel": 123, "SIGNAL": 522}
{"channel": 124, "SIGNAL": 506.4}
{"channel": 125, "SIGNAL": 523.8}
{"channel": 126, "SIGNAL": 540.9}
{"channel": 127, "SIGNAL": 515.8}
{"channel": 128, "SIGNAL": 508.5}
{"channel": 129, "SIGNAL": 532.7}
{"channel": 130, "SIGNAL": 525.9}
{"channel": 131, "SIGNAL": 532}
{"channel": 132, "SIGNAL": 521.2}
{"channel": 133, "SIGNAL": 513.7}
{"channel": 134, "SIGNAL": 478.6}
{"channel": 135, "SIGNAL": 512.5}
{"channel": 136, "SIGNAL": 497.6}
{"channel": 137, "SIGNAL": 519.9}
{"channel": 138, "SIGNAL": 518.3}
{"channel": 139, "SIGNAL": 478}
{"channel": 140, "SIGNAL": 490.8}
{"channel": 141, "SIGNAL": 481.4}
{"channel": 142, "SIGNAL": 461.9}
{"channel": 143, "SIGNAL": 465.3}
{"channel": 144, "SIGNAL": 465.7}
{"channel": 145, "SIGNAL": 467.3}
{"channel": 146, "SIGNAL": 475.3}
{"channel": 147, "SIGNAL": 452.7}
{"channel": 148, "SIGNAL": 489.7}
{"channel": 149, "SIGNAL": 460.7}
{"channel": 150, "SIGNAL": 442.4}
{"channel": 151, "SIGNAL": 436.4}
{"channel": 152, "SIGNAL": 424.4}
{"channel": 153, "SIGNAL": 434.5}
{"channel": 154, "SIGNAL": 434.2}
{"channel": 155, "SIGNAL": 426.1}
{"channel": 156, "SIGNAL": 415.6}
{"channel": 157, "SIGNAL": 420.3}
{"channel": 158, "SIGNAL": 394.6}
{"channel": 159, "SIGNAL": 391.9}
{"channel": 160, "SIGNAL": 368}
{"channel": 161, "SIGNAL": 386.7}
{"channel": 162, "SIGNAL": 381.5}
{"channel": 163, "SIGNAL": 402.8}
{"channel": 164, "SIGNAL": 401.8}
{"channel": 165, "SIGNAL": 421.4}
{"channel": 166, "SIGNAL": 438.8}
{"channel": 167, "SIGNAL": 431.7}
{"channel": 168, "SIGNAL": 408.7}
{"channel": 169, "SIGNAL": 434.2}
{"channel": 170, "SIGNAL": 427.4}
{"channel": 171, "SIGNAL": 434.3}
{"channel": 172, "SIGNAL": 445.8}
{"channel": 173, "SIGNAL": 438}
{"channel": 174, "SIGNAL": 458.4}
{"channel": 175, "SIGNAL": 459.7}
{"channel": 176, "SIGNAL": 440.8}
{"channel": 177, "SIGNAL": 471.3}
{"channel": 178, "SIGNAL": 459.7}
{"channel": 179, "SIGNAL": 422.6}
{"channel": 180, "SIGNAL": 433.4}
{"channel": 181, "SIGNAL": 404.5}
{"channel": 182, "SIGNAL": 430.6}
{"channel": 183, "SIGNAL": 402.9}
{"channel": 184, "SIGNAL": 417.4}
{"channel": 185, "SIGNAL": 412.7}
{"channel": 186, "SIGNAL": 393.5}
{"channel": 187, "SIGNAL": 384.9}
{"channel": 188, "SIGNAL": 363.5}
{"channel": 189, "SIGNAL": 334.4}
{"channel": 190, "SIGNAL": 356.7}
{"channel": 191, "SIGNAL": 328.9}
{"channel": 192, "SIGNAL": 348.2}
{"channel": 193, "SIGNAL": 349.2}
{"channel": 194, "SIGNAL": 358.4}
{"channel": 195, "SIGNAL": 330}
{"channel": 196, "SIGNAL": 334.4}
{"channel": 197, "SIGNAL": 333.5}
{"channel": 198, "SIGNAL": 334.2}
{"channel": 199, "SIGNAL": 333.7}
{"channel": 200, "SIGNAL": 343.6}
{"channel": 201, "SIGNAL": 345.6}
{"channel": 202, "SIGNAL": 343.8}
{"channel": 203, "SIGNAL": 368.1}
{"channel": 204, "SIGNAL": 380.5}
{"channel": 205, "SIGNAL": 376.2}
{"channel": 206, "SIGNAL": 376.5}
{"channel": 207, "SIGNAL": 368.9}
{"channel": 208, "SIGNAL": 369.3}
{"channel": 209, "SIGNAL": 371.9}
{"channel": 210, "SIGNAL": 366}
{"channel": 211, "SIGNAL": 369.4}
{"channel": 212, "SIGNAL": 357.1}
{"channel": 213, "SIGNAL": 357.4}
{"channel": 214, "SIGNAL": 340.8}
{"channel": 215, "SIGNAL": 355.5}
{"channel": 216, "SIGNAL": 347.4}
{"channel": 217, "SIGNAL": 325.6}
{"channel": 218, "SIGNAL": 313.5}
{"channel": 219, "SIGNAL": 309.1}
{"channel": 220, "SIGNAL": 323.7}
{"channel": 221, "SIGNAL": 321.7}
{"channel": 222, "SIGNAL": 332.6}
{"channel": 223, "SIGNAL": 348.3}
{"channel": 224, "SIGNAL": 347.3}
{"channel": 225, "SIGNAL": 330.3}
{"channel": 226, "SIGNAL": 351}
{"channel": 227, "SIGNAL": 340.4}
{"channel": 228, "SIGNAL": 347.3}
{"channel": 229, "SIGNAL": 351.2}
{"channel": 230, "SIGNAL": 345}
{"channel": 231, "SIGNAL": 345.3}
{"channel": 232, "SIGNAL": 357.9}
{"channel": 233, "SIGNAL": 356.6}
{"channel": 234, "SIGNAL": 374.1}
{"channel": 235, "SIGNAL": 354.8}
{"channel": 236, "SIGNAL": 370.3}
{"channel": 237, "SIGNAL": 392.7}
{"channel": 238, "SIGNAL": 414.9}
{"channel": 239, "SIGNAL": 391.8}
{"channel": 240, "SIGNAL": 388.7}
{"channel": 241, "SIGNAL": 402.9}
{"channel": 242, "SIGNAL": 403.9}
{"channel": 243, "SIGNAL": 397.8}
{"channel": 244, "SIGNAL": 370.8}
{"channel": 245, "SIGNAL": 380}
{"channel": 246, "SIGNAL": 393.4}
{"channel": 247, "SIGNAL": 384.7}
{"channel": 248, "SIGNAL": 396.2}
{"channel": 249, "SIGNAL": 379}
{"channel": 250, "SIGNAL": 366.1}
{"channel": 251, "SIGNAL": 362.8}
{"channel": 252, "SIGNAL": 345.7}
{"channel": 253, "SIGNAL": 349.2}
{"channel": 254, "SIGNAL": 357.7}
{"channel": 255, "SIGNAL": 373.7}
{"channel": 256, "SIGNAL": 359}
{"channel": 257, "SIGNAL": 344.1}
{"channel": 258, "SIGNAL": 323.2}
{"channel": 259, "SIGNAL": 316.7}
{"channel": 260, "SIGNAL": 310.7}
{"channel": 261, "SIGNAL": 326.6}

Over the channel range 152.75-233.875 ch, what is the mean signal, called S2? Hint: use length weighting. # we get 379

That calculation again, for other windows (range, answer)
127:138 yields 515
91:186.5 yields 487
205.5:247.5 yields 361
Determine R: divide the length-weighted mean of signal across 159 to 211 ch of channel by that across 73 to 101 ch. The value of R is 0.72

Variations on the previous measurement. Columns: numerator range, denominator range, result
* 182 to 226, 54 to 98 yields 0.64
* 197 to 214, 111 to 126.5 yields 0.67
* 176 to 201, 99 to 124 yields 0.69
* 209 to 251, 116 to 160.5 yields 0.74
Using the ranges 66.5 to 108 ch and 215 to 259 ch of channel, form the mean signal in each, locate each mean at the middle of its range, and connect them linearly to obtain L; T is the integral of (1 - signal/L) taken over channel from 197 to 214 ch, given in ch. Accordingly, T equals 1.7 ch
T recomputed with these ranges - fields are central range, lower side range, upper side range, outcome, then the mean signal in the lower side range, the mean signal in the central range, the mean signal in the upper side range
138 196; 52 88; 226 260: 4.2 ch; 564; 421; 367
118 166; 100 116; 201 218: 1.6 ch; 554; 474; 359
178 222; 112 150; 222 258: 6.0 ch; 509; 362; 367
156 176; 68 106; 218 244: 1.2 ch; 549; 419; 359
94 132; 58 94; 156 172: -4.1 ch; 550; 544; 411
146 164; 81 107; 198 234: 1.2 ch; 553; 422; 349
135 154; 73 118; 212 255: 0.3 ch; 544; 470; 360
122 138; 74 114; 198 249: -0.8 ch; 546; 518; 361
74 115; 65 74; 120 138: 0.1 ch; 565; 545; 523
